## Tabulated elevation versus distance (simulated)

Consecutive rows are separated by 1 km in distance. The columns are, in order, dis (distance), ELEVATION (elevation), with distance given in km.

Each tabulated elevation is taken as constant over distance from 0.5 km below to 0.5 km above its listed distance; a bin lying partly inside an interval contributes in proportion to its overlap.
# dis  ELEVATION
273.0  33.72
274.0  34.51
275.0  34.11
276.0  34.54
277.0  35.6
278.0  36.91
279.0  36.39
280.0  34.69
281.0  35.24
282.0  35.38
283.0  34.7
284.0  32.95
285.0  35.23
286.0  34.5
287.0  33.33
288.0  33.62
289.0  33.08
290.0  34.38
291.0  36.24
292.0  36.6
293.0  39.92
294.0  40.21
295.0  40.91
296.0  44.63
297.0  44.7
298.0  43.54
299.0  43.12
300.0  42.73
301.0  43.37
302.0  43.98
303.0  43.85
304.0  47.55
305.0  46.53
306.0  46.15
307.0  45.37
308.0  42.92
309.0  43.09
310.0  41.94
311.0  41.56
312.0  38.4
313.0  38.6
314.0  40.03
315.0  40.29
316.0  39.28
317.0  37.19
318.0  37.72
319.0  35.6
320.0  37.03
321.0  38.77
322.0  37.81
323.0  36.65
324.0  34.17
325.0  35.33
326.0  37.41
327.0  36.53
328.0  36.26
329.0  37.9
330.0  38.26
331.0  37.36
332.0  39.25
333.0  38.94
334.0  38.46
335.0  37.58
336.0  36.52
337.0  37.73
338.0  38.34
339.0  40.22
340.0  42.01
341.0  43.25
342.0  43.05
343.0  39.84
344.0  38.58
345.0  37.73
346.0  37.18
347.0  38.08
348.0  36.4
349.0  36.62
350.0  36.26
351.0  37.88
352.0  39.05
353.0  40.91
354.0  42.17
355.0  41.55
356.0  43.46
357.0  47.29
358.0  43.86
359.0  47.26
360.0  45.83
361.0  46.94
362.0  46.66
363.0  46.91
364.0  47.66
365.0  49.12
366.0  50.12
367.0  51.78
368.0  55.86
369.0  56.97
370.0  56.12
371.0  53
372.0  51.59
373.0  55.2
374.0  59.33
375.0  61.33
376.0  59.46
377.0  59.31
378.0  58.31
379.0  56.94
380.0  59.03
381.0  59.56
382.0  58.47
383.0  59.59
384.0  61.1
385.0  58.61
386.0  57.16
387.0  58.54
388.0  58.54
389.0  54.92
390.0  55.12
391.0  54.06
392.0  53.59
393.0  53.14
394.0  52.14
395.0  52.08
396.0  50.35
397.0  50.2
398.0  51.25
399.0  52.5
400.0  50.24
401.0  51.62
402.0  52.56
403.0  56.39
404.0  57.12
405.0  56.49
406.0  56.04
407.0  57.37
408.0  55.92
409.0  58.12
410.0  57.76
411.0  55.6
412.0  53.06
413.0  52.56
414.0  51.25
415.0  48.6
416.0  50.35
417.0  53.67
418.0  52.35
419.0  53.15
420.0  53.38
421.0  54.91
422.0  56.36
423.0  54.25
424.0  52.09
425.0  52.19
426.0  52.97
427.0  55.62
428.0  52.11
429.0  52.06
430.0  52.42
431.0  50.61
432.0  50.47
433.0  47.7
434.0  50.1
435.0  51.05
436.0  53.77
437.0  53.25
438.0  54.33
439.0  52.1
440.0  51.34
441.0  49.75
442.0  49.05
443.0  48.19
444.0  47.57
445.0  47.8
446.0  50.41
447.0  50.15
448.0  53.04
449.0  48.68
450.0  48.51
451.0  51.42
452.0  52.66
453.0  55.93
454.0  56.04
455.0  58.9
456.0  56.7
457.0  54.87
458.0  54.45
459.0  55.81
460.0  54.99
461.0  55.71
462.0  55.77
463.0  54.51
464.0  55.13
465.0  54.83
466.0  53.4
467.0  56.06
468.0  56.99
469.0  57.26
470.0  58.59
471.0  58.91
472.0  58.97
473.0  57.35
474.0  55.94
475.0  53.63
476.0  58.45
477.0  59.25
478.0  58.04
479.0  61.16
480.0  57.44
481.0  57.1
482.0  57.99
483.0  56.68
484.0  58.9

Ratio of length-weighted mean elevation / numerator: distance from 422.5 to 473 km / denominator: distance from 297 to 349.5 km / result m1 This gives 1.34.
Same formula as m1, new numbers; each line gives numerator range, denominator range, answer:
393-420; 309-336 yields 1.40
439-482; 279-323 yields 1.38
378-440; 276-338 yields 1.40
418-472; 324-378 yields 1.21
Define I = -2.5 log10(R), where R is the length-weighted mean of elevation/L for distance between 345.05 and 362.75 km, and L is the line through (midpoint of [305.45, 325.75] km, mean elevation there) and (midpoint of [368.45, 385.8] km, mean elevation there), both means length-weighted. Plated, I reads 0.221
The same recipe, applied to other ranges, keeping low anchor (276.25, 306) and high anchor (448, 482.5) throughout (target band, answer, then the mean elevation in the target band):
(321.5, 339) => 0.14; 37.4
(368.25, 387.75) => -0.22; 57.9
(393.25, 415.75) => -0.08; 53.6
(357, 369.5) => -0.07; 49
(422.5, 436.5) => 0.01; 52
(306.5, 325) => 0.06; 39.1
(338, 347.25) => 0.10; 40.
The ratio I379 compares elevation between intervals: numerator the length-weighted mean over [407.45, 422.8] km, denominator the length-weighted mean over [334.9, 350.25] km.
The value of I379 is 1.39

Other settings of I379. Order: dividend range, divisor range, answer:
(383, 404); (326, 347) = 1.41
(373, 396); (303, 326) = 1.42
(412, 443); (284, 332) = 1.32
